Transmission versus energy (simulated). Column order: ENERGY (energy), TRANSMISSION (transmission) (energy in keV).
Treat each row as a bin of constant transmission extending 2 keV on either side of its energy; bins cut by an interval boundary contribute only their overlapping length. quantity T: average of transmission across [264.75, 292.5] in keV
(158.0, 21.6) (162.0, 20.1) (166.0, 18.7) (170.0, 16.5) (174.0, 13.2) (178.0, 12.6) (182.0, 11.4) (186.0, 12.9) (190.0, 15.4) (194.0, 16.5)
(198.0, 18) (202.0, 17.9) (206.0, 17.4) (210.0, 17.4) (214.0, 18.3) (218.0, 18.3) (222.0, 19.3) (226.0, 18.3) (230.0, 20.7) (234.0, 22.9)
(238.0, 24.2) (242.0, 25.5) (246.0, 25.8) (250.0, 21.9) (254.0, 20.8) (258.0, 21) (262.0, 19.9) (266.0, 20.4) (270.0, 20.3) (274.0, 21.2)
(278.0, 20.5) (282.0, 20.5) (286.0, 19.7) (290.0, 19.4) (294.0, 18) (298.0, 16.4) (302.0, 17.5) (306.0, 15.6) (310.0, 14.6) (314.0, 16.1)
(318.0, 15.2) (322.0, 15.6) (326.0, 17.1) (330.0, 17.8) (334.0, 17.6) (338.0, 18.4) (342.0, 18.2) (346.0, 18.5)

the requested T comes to 20.2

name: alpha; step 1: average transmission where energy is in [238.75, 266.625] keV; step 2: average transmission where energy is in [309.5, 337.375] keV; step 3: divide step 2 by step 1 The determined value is 0.74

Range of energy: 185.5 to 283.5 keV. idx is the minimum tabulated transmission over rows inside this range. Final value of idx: 12.9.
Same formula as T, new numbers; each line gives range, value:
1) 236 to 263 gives 22.8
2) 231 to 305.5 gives 20.8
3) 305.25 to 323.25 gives 15.4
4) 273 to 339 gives 17.7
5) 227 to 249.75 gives 23.4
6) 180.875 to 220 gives 16.5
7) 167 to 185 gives 13.7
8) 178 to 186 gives 12.1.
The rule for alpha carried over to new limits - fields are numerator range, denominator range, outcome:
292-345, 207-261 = 0.80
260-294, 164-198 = 1.35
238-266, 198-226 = 1.24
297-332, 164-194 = 1.12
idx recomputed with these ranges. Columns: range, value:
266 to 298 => 16.4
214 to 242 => 18.3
